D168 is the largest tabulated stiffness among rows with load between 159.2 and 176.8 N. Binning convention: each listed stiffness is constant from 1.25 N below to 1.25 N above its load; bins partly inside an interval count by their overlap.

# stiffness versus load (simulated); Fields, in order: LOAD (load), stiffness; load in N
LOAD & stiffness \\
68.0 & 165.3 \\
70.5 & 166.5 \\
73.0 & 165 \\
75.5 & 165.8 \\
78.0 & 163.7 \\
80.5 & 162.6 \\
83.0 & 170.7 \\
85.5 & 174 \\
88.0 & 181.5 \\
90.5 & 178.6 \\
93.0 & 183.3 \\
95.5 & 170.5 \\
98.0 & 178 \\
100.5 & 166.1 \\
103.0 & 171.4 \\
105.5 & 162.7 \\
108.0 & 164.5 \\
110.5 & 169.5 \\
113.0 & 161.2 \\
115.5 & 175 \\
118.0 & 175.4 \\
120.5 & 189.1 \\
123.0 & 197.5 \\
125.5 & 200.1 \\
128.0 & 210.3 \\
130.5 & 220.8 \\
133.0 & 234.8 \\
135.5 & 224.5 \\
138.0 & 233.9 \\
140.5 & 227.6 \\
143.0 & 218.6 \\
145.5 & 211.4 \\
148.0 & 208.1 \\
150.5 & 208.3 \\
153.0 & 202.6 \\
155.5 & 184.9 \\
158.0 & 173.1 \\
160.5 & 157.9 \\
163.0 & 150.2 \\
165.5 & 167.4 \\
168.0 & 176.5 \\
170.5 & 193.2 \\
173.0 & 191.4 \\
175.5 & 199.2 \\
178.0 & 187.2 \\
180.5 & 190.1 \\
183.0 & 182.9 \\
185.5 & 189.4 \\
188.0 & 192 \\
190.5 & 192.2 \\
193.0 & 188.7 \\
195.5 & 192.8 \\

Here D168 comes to 199.2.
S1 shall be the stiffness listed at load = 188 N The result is 192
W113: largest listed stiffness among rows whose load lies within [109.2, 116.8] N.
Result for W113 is 175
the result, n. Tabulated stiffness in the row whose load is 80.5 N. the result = 162.6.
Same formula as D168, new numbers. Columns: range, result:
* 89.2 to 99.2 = 183.3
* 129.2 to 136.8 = 234.8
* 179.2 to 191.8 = 192.2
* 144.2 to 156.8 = 211.4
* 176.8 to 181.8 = 190.1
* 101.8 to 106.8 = 171.4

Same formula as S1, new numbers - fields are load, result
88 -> 181.5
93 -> 183.3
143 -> 218.6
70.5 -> 166.5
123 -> 197.5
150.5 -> 208.3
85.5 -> 174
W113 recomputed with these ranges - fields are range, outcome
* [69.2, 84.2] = 170.7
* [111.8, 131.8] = 220.8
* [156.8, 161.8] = 173.1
